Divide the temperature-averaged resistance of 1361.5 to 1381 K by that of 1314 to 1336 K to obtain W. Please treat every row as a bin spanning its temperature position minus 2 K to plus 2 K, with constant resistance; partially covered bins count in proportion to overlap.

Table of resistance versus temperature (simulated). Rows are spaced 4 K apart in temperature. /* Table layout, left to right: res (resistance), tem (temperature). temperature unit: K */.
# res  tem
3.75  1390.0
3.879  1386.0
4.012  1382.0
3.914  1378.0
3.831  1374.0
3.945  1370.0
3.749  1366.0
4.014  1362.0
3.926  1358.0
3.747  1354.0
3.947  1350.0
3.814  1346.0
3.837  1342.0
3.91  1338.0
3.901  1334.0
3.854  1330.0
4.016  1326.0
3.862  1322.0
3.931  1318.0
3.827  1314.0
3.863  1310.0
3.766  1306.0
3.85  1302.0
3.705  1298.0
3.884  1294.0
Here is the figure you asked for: 1.0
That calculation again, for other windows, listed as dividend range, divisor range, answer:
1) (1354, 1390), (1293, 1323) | 1.01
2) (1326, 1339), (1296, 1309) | 1.03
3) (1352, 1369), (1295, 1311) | 1.02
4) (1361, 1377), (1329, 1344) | 1.00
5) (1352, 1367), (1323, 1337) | 0.99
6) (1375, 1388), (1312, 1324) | 1.01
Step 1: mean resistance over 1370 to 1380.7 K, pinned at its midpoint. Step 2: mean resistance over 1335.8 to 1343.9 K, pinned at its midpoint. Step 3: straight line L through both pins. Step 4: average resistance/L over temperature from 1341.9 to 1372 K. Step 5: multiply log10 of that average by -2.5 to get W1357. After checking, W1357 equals 0.00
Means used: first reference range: 3.87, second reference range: 3.9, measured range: 3.87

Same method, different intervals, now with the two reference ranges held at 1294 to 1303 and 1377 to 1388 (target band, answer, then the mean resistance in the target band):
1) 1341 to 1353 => 0.005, 3.86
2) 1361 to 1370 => 0.008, 3.88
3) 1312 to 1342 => -0.015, 3.9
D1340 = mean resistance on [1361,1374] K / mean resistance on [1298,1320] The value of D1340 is 1.0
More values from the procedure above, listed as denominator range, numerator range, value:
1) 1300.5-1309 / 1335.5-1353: 1.02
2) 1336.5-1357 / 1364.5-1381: 1.00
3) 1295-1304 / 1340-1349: 1.01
